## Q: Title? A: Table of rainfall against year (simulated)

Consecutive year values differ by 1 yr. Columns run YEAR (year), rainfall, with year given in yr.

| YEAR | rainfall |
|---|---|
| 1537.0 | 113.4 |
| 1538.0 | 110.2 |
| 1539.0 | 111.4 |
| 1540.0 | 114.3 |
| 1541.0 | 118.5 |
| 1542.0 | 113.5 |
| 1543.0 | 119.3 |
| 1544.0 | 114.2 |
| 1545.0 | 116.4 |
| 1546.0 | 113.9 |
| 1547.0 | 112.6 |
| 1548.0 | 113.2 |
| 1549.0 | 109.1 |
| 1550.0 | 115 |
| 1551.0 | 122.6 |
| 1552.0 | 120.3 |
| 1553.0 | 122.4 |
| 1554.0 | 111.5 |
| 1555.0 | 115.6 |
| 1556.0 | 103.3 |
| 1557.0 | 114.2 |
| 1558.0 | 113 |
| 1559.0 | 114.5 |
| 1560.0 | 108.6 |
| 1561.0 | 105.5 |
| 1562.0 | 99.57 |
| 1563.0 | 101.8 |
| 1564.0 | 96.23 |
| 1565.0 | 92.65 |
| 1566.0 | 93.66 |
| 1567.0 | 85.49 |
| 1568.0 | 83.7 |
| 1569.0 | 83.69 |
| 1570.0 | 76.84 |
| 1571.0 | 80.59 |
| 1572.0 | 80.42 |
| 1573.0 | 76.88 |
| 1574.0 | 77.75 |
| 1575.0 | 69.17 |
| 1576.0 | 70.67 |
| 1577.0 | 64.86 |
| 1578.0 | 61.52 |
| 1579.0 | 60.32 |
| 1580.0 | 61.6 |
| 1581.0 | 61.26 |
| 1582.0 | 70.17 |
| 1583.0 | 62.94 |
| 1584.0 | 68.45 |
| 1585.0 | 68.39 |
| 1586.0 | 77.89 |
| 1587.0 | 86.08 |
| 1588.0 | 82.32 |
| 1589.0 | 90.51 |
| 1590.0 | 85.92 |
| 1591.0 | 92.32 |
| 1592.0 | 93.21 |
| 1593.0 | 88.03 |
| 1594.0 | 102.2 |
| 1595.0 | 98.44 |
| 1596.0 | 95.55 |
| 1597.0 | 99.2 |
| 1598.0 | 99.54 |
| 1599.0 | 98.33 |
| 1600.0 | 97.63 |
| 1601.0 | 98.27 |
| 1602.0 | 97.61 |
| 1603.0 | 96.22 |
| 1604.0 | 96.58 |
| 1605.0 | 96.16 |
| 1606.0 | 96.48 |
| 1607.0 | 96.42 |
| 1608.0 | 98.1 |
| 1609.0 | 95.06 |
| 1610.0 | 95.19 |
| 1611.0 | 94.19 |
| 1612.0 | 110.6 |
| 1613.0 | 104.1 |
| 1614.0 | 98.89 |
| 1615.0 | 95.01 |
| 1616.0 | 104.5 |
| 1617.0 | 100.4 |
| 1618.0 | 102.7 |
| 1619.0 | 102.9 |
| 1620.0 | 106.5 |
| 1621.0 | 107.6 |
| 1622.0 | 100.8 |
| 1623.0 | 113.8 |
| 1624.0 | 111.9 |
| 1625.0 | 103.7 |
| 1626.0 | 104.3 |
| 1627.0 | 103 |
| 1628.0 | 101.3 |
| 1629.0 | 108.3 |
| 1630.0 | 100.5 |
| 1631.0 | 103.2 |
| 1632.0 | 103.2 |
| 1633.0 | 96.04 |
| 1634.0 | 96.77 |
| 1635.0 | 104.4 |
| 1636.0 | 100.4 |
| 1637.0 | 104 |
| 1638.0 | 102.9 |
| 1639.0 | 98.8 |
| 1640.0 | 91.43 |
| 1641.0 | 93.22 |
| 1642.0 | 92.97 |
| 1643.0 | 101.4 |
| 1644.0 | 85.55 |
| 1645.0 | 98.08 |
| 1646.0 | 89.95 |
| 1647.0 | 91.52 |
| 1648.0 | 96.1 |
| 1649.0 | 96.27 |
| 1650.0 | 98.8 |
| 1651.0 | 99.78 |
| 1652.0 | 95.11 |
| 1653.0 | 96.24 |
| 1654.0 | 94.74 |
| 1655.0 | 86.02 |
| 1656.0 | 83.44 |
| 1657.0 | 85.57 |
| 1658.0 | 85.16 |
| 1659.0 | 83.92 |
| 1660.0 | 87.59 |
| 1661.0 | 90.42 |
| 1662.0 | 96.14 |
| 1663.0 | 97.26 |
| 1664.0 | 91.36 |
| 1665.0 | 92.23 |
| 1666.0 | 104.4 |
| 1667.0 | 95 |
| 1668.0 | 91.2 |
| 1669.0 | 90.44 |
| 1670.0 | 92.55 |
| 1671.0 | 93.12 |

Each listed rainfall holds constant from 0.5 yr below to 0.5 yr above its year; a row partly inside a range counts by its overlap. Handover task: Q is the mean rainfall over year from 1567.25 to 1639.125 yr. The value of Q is 91.8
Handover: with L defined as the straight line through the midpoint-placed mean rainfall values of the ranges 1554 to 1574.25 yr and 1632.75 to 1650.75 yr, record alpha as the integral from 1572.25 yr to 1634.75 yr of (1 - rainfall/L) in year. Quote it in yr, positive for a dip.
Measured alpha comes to 2.79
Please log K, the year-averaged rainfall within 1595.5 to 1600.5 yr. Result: 98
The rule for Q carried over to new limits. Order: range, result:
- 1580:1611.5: 89.2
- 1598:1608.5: 97.3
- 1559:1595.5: 82.7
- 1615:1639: 103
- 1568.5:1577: 76.3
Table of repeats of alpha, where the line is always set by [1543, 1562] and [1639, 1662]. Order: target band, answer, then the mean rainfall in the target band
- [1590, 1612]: 1.4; 96.5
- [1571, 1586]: 5.4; 68.9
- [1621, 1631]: -0.8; 105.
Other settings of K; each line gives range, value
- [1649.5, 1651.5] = 99.3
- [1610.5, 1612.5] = 102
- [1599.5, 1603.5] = 97.4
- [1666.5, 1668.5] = 93.1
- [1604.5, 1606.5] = 96.3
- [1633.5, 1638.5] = 102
